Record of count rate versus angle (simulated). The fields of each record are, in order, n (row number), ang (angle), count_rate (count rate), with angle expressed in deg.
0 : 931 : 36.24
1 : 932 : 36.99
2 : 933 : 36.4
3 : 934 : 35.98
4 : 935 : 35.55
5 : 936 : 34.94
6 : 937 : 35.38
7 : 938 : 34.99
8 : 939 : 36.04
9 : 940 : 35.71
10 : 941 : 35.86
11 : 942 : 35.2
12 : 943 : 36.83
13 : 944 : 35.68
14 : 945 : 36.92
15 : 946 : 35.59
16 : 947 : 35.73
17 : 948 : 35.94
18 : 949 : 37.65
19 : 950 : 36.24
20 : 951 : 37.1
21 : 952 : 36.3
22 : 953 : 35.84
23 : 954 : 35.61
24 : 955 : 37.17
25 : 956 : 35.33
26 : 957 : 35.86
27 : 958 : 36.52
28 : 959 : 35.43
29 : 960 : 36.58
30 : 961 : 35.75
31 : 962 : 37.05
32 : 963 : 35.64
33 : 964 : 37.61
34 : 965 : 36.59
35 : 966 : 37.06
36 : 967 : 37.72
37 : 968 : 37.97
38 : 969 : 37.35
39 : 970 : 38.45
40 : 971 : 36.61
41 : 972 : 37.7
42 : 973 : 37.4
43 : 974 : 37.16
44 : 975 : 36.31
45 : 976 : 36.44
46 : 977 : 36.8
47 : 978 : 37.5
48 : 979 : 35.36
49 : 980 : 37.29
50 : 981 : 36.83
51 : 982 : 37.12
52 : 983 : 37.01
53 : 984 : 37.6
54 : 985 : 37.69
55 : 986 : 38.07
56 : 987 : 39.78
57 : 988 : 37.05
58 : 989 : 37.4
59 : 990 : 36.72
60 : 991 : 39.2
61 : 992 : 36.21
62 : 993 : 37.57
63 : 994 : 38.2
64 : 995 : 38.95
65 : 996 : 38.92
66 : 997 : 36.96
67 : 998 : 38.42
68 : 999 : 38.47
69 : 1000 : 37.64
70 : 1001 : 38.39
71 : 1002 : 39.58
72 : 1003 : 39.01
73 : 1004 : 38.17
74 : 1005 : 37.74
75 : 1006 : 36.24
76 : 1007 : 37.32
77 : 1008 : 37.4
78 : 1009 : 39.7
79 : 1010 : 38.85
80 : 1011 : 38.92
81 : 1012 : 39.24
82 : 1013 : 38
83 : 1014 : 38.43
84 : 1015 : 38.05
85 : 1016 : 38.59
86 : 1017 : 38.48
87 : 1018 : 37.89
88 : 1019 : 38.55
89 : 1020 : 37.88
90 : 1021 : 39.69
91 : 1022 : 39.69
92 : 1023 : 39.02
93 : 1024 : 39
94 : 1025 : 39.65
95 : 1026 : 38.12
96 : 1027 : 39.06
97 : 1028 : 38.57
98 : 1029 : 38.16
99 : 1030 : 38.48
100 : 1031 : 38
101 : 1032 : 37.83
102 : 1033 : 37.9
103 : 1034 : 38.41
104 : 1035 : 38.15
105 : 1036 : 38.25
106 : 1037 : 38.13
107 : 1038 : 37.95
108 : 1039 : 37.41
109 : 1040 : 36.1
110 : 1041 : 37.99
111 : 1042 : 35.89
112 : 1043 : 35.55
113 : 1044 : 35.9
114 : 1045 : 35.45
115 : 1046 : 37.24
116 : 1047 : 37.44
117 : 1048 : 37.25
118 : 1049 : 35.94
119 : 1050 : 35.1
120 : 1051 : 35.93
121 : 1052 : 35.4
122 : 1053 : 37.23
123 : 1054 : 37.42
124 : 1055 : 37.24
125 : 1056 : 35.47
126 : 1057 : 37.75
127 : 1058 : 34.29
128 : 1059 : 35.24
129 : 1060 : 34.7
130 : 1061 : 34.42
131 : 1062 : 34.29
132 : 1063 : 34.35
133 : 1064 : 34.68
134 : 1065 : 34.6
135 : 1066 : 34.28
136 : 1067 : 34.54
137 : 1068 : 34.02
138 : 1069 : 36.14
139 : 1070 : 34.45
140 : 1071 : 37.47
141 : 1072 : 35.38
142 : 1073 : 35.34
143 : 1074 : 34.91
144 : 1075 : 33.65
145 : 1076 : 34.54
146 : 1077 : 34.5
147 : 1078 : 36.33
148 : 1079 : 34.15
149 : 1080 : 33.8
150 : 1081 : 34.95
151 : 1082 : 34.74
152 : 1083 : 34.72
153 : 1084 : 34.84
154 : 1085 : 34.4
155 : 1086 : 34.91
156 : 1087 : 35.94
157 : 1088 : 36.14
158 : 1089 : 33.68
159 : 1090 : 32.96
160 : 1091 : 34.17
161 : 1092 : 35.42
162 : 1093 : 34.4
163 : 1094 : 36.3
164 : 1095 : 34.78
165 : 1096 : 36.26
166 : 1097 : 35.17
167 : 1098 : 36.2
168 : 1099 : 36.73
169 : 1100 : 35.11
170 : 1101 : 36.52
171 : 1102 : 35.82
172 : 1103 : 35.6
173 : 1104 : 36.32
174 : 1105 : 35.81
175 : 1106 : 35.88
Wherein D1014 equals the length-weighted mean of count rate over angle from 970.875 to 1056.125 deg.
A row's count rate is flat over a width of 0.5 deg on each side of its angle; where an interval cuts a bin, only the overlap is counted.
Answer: 37.7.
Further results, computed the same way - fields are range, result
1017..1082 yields 36.5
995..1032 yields 38.5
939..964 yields 36.2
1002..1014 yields 38.3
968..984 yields 37.1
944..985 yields 36.7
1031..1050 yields 37.1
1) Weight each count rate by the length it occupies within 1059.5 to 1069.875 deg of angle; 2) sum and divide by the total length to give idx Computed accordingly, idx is 34.6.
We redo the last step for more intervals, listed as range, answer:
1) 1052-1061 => 36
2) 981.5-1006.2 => 37.9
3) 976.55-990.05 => 37.3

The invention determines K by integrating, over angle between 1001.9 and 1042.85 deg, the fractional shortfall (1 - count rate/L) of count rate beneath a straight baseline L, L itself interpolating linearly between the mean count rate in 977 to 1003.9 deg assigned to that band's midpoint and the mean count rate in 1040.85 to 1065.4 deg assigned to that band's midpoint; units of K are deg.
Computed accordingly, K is -1.61 deg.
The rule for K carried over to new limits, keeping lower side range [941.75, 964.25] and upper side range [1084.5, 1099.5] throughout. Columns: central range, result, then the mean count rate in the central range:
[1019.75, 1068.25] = -1.8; 36.8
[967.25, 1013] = -2.3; 37.8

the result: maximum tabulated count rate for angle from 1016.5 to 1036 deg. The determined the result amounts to 39.69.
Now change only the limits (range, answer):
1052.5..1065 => 37.75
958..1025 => 39.78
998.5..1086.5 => 39.7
